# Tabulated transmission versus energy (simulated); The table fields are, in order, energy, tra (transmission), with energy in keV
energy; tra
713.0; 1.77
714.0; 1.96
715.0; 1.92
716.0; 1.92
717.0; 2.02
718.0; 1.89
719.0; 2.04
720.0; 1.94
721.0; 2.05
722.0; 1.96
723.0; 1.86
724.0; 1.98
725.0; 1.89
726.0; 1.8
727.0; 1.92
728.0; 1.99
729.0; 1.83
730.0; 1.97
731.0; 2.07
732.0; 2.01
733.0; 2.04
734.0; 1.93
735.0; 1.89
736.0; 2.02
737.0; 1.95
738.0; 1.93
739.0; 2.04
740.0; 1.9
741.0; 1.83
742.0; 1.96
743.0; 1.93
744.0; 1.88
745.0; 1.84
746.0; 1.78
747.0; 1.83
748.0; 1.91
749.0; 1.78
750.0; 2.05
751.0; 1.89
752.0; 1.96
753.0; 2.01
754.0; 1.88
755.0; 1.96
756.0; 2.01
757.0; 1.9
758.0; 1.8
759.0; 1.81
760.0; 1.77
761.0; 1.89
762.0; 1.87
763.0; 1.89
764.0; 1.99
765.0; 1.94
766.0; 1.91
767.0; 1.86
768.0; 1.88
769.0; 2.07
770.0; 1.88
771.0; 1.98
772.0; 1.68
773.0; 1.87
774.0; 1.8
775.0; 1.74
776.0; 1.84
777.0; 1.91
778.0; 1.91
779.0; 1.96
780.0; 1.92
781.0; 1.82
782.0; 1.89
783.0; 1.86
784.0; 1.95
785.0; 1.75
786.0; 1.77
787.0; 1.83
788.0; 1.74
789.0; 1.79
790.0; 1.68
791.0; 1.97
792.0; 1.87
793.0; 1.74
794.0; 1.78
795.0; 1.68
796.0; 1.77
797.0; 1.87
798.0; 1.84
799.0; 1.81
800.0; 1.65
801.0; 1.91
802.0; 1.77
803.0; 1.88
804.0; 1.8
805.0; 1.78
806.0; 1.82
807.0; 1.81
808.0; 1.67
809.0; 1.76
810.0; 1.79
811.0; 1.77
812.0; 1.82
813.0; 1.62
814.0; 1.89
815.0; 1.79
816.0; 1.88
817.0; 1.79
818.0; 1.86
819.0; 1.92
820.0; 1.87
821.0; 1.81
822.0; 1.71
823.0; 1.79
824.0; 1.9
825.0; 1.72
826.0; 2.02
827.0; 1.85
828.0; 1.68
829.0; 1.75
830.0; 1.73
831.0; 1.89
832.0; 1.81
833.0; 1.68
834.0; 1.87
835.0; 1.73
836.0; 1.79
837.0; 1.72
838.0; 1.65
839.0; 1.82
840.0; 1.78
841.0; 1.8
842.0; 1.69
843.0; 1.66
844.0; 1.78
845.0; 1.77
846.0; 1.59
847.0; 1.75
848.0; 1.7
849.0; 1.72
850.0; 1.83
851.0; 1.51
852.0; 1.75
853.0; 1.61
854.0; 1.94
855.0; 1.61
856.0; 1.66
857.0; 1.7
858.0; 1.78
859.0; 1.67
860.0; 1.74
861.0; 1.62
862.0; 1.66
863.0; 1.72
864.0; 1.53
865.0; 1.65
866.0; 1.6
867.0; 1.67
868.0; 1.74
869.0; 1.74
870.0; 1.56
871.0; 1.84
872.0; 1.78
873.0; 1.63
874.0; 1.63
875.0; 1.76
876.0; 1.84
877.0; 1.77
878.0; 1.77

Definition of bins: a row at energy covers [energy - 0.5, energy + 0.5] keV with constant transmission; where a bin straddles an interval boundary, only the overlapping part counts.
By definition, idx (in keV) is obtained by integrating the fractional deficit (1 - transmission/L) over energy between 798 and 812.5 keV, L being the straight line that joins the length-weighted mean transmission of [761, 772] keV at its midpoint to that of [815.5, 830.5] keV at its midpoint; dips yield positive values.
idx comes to 0.5 keV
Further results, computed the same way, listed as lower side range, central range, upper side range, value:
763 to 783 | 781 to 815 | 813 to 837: 0.9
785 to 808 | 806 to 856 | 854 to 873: -0.8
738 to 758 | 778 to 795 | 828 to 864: 0.1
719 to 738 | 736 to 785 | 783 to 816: -0.3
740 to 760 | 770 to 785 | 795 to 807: -0.2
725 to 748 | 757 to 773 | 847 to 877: -0.1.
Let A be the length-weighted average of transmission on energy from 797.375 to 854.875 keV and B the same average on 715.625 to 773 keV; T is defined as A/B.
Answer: 0.9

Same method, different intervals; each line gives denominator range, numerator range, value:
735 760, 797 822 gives 0.95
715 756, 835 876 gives 0.88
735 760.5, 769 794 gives 0.97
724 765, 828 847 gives 0.91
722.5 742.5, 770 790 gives 0.95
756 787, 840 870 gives 0.91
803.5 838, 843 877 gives 0.95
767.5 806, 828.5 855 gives 0.95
